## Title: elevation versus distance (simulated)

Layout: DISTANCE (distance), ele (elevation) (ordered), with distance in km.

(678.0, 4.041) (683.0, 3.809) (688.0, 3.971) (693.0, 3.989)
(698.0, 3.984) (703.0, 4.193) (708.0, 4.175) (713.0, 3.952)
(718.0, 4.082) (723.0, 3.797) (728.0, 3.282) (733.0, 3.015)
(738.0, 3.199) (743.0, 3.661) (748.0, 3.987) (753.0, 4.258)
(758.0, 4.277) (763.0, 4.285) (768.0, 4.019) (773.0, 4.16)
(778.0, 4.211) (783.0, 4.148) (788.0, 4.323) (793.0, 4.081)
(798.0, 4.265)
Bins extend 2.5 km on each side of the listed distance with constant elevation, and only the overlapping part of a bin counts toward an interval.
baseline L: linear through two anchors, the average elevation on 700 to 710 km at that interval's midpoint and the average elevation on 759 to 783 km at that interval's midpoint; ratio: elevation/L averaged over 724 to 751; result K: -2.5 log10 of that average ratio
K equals 0.20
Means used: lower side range 4.17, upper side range 4.17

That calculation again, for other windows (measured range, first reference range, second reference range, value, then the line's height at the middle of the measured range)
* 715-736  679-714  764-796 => 0.15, 4.07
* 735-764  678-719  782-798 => 0.06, 4.12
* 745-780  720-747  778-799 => -0.09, 3.84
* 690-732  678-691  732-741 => -0.11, 3.53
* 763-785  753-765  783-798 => 0.02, 4.24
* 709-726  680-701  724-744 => -0.12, 3.54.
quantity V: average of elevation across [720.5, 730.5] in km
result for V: 3.54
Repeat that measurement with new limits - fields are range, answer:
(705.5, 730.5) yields 3.86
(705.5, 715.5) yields 4.06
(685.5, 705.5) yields 4.03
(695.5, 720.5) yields 4.08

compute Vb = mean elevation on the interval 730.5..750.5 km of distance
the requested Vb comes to 3.47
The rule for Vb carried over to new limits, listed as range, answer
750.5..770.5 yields 4.21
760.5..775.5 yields 4.15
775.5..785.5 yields 4.18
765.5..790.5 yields 4.17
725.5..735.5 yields 3.15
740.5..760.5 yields 4.05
